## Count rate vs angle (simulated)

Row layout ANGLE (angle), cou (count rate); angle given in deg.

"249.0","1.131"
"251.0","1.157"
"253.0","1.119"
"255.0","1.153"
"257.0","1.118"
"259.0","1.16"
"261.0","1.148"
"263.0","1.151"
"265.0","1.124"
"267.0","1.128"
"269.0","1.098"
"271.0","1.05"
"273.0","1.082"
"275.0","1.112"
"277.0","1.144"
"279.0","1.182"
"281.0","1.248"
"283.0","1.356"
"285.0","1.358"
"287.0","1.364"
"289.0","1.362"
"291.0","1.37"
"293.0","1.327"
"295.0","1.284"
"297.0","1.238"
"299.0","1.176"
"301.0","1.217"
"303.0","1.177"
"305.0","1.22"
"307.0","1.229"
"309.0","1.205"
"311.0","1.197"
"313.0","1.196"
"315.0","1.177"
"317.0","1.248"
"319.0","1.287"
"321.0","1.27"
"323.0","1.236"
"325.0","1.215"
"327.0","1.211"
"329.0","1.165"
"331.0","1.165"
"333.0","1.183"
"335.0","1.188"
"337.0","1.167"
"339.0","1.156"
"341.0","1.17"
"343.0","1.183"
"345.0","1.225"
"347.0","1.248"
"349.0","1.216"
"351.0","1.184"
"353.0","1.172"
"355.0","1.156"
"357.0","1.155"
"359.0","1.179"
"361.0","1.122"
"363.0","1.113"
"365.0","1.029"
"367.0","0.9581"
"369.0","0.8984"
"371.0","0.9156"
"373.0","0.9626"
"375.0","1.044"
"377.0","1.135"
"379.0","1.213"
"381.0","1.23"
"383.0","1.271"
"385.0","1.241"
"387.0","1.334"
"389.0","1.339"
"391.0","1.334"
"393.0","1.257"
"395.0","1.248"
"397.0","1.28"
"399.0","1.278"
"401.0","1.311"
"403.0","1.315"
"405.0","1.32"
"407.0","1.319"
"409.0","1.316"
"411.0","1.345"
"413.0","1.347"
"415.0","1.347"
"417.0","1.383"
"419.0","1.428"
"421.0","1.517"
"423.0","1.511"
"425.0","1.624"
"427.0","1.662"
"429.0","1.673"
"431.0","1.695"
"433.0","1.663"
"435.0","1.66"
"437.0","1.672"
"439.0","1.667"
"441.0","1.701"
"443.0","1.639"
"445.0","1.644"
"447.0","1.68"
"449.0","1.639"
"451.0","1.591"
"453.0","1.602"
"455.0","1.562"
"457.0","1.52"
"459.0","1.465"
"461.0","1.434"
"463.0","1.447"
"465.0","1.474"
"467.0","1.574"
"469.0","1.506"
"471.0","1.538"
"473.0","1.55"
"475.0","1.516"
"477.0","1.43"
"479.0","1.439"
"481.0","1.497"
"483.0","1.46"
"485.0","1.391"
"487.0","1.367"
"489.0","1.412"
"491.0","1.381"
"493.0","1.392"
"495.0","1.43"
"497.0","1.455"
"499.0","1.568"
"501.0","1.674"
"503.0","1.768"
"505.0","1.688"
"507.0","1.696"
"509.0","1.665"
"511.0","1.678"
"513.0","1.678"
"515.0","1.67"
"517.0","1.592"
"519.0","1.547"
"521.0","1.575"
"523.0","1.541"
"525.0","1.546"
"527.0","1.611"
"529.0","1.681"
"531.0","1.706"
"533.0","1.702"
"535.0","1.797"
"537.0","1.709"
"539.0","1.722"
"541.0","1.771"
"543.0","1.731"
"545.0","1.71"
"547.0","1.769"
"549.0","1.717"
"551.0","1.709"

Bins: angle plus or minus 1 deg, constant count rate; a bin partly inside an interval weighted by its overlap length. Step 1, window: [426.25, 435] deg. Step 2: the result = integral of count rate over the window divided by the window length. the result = 1.67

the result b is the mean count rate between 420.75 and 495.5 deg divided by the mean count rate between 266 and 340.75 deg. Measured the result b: 1.3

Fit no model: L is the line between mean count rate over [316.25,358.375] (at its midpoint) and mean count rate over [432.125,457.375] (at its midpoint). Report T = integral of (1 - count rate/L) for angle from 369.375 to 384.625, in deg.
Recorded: 2.9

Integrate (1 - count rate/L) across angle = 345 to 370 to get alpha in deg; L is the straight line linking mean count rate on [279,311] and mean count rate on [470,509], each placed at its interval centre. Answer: 4.1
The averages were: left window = 1.27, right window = 1.51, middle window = 1.12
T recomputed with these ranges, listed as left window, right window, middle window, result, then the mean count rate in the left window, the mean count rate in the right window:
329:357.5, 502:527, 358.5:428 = 3.08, 1.18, 1.64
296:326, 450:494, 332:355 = 1.50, 1.22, 1.48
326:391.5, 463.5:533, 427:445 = -3.84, 1.16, 1.55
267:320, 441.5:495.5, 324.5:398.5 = 9.10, 1.23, 1.51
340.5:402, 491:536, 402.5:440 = -4.75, 1.17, 1.62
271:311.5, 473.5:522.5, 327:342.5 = 1.53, 1.24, 1.54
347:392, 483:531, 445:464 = -2.01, 1.15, 1.57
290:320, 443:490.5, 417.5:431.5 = -1.32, 1.24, 1.51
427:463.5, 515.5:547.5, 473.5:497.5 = 3.01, 1.61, 1.67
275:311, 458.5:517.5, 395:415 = 1.41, 1.26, 1.53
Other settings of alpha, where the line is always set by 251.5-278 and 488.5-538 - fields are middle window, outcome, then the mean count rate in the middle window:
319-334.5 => 0.4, 1.21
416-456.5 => -4.2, 1.61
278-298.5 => -2.4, 1.31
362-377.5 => 3.8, 1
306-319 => 0.0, 1.21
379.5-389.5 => 0.6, 1.28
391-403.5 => 0.9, 1.28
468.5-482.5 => 0.4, 1.49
